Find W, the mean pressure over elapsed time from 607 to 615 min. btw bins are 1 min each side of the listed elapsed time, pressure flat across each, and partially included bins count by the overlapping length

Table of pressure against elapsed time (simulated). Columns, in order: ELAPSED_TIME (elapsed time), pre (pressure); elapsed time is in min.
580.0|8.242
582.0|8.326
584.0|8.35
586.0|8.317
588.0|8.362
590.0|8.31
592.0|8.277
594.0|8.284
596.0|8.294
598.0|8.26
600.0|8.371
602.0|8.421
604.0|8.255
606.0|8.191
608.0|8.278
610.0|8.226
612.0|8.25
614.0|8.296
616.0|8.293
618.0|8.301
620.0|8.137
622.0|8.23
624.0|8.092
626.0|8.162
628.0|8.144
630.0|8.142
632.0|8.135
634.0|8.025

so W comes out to 8.26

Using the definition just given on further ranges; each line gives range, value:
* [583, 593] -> 8.32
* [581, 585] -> 8.34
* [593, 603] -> 8.33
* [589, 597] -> 8.29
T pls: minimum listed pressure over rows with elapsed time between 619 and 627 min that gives 8.092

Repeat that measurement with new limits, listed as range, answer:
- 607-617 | 8.226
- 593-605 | 8.255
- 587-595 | 8.277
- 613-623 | 8.137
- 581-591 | 8.31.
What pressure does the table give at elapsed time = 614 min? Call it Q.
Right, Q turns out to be 8.296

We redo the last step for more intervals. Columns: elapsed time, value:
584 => 8.35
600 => 8.371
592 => 8.277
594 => 8.284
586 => 8.317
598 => 8.26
